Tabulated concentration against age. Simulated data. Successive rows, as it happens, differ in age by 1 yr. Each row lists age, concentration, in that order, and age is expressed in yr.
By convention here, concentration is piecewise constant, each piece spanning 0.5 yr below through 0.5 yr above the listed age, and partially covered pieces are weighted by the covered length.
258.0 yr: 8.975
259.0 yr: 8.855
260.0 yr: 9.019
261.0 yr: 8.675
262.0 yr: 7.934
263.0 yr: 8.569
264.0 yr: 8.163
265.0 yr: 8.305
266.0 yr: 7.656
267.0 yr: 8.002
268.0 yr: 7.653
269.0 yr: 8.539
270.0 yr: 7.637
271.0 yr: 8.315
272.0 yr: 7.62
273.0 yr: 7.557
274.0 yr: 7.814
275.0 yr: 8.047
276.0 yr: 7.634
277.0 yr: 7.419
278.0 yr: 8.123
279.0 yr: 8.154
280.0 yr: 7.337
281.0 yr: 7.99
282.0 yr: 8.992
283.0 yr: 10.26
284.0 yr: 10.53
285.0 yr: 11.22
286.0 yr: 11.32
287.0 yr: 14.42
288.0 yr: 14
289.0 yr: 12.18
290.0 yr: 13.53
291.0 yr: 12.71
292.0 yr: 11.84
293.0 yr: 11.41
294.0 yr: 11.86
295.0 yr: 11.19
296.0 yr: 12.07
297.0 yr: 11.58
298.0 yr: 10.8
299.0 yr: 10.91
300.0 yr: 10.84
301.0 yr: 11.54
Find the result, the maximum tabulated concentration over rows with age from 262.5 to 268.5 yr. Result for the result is 8.569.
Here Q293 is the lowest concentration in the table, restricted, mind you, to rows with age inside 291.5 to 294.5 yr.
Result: 11.41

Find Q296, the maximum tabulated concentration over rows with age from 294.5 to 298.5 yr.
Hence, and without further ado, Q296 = 12.07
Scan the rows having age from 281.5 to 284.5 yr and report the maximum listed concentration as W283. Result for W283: 10.53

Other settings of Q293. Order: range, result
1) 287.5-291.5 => 12.18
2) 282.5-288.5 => 10.26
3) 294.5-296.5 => 11.19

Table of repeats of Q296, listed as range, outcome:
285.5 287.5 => 14.42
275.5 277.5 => 7.634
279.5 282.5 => 8.992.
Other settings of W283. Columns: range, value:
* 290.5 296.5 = 12.71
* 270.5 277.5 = 8.315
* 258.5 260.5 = 9.019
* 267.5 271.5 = 8.539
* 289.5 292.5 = 13.53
